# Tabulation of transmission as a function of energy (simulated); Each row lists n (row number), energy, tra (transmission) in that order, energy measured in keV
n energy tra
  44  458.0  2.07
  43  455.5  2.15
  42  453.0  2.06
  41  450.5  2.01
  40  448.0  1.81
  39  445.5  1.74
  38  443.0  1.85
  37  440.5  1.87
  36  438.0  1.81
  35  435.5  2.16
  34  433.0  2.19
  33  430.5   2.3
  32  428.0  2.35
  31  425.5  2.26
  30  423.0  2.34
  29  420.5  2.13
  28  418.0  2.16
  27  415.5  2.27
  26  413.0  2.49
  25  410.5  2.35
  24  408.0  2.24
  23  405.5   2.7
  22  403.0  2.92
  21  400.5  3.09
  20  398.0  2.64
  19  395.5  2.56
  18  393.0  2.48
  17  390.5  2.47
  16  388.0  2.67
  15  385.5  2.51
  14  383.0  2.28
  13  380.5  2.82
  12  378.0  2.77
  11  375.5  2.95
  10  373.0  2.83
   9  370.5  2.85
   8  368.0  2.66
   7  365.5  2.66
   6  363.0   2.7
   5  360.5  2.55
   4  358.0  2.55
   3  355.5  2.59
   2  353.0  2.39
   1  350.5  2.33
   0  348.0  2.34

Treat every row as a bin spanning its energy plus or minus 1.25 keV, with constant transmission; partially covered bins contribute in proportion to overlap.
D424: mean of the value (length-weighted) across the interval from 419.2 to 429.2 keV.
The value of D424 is 2.27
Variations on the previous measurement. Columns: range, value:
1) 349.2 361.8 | 2.48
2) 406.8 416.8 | 2.34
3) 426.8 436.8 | 2.25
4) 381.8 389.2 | 2.49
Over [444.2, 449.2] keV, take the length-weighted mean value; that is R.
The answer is 1.78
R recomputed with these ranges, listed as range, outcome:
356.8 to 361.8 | 2.55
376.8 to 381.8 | 2.79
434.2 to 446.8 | 1.89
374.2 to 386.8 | 2.67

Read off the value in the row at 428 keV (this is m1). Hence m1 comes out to 2.35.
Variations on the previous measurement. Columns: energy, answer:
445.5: 1.74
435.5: 2.16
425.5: 2.26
